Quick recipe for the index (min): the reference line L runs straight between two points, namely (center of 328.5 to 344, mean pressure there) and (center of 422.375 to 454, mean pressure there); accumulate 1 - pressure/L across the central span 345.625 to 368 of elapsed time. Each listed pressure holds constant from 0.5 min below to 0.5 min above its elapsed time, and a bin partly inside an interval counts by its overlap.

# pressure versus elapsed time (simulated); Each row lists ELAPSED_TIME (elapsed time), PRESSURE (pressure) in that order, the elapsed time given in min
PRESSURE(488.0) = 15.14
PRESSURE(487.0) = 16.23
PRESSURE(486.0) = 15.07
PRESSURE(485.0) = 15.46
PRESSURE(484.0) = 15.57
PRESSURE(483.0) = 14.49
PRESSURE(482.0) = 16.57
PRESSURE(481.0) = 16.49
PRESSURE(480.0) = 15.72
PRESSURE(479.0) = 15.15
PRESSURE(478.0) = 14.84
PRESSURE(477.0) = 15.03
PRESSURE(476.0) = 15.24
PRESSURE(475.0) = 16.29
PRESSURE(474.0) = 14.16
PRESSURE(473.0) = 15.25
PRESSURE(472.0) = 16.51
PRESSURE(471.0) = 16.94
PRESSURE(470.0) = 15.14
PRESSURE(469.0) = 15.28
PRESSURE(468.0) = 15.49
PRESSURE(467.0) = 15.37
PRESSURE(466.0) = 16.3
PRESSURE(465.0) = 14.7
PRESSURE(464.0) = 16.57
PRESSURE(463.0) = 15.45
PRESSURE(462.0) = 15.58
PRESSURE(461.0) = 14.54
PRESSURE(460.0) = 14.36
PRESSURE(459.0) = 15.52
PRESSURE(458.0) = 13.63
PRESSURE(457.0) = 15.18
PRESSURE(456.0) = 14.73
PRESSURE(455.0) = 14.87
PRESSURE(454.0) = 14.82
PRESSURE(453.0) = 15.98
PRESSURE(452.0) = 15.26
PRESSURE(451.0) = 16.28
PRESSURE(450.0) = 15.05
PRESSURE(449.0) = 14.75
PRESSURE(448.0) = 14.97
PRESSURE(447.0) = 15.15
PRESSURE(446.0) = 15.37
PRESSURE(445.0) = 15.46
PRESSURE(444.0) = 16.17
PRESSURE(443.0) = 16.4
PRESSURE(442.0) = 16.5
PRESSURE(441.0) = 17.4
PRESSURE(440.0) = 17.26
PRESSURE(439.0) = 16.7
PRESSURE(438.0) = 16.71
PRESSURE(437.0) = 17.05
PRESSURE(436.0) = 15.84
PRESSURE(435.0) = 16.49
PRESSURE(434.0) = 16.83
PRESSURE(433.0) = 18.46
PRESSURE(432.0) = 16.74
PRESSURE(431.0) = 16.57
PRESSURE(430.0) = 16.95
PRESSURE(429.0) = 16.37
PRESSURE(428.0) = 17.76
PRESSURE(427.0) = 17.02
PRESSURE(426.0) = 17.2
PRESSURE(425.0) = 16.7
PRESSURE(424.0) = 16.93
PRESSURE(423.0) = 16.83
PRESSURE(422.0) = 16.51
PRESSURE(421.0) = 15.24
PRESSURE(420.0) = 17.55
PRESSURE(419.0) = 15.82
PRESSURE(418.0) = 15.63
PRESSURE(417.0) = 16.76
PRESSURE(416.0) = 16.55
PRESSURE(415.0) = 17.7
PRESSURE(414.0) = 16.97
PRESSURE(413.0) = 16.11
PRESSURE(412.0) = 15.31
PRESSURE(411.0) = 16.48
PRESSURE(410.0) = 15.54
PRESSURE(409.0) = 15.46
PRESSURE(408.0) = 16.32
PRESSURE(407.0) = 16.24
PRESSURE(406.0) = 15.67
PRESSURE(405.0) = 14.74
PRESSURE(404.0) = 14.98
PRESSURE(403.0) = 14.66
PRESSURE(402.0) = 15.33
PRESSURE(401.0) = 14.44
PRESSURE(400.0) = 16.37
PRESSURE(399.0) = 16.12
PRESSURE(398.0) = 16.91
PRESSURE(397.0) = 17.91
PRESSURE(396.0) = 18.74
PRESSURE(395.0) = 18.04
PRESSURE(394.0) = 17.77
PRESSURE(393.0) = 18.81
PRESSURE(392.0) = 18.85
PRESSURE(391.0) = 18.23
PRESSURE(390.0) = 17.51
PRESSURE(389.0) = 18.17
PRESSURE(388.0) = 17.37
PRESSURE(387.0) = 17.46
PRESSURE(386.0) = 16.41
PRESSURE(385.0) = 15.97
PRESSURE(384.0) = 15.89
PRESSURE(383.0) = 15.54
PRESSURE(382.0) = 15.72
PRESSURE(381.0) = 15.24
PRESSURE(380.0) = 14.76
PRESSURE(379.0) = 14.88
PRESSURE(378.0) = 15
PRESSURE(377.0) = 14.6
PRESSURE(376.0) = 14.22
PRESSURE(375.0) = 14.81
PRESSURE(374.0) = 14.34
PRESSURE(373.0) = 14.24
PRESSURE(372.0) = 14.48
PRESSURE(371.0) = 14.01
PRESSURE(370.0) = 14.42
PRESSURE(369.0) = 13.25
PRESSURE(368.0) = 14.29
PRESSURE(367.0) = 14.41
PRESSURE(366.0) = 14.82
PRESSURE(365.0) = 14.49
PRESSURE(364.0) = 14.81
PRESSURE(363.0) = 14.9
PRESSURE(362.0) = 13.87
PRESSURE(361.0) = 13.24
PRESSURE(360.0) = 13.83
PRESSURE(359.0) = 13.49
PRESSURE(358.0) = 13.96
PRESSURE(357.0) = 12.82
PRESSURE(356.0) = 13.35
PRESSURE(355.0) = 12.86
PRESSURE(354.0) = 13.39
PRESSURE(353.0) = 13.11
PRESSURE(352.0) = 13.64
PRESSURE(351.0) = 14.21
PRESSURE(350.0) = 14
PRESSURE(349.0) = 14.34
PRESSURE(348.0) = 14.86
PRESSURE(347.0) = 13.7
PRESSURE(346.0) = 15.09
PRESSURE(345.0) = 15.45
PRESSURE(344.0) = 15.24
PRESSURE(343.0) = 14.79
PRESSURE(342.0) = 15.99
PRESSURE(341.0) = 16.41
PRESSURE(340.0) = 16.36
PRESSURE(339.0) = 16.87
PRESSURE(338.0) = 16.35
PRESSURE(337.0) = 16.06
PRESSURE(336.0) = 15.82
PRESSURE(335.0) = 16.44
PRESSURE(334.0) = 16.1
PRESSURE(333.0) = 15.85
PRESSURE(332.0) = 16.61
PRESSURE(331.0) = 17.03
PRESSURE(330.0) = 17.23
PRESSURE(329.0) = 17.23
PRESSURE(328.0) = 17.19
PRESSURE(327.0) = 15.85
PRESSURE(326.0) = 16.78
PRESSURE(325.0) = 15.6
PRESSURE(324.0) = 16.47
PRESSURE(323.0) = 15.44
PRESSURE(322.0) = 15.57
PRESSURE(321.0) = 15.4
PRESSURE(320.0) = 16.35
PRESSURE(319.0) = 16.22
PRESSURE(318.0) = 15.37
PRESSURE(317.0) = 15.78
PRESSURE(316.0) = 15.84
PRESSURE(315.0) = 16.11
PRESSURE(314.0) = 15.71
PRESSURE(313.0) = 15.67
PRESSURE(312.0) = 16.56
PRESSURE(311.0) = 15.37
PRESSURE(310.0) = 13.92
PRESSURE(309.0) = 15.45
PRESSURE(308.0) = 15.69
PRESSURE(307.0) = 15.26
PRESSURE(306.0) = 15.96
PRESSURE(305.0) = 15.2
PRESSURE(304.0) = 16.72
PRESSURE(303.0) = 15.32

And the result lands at 3.2 min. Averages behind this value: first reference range 16.3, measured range 14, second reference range 16.4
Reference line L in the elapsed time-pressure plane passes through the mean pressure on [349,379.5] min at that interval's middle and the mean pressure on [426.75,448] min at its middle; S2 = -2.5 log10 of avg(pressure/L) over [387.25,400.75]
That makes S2 -0.17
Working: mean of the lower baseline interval 14.1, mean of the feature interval 17.7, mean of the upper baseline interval 16.6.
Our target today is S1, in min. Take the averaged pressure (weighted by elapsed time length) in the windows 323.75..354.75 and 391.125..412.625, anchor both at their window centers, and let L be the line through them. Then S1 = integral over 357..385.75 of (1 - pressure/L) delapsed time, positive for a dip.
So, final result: 2.67 min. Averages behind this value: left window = 15.6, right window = 16.4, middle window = 14.5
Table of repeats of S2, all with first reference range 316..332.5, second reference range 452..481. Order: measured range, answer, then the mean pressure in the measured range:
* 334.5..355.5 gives 0.078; 15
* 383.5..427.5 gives -0.060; 16.6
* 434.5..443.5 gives -0.081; 16.7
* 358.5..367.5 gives 0.129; 14.2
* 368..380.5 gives 0.108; 14.4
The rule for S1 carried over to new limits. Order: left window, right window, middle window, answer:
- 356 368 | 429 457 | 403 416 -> -0.59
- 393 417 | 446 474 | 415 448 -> -1.55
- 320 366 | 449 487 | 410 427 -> -1.34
